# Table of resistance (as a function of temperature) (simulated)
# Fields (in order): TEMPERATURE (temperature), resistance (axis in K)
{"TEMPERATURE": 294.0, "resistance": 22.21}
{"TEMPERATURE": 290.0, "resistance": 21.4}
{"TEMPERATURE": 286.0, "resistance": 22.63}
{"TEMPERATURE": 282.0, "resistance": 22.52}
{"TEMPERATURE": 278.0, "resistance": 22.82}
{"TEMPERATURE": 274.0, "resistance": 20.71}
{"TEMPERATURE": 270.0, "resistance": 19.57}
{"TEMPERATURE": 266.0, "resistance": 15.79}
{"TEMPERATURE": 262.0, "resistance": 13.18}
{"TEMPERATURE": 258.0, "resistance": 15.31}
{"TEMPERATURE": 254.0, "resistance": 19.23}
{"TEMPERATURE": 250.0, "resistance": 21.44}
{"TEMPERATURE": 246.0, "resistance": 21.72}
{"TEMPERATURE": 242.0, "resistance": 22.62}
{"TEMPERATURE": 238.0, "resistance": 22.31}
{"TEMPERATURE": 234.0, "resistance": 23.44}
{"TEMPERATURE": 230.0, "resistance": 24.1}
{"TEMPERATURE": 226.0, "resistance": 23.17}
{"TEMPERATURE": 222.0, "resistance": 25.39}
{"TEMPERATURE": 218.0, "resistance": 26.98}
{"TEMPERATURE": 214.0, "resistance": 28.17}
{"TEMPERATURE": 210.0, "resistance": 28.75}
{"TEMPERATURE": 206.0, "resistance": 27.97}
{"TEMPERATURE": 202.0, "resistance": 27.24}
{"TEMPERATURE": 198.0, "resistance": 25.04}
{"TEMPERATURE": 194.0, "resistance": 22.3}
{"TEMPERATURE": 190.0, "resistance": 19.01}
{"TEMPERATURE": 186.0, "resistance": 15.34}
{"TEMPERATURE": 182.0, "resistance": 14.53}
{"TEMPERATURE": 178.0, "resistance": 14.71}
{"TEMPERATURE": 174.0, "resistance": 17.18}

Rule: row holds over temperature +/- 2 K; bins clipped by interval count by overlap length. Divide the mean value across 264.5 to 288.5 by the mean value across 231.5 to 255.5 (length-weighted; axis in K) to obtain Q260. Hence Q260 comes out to 0.95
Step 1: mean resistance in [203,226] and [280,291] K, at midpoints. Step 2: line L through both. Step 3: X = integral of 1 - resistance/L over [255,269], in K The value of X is 4.9 K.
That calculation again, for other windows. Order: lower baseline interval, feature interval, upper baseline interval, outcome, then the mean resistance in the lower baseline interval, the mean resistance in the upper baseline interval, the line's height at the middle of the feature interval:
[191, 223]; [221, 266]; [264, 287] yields 5.0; 26.3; 20.6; 23.2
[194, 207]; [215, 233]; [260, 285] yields -0.9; 26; 19.2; 23.8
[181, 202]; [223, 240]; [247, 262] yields -4.0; 20.2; 18.1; 18.9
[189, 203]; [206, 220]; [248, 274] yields -3.8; 23.4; 17.7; 21.9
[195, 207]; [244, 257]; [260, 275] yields -0.6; 26.3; 17.1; 19.4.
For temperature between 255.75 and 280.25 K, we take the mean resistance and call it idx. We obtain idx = 18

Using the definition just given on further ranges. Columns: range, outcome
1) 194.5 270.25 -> 22.8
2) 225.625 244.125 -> 23.1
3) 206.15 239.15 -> 25.5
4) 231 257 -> 21.6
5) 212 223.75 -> 26.9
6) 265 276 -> 19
